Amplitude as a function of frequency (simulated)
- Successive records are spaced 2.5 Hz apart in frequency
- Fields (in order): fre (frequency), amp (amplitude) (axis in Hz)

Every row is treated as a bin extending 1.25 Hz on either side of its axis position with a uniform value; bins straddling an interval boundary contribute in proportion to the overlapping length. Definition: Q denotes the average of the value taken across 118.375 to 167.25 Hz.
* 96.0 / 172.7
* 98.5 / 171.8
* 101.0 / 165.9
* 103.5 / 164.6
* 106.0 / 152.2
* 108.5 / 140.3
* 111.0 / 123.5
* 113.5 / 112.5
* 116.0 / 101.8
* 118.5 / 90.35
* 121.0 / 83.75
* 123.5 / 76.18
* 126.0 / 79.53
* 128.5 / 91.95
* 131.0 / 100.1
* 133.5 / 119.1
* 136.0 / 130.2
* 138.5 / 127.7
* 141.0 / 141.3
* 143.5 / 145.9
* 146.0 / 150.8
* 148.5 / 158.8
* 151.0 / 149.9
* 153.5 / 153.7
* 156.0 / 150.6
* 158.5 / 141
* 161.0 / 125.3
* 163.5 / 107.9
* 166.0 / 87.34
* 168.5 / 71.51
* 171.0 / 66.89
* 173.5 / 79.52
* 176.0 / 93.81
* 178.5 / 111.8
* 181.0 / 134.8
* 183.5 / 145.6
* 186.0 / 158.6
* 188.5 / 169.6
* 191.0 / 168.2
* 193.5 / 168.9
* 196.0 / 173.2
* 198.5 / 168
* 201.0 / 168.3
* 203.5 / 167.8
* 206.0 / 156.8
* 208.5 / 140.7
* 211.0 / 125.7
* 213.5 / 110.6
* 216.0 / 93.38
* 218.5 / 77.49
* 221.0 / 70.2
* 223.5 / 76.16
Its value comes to 121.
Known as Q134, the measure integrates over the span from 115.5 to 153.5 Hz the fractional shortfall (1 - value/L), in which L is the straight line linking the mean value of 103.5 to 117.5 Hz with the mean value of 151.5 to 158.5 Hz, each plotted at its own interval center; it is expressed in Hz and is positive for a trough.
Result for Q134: 6.2 Hz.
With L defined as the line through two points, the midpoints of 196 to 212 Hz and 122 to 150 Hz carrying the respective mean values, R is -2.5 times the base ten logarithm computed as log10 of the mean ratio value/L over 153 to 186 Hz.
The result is 0.21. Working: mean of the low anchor 120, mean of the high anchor 156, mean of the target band 114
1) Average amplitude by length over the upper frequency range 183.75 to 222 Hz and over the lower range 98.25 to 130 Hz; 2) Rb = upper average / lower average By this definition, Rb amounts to 1.2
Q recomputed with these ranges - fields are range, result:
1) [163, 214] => 133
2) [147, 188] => 122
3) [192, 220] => 141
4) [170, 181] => 93.8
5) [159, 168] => 107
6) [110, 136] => 99.2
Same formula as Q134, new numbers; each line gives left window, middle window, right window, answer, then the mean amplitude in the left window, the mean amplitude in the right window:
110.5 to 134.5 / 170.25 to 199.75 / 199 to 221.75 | -4.86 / 96.9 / 126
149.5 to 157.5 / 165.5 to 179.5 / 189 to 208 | 6.50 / 151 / 166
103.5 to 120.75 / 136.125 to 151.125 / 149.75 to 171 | -2.96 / 121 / 120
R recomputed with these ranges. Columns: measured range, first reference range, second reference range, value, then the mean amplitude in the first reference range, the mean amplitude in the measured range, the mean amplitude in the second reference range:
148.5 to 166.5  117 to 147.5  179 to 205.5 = -0.02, 112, 135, 161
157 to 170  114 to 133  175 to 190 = 0.14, 91.2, 107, 137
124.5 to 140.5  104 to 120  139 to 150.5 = 0.26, 122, 109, 148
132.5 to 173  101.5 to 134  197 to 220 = -0.05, 112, 126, 134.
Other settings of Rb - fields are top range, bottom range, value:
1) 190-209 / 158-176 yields 1.74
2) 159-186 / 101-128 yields 0.93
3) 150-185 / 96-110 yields 0.73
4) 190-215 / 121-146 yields 1.36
